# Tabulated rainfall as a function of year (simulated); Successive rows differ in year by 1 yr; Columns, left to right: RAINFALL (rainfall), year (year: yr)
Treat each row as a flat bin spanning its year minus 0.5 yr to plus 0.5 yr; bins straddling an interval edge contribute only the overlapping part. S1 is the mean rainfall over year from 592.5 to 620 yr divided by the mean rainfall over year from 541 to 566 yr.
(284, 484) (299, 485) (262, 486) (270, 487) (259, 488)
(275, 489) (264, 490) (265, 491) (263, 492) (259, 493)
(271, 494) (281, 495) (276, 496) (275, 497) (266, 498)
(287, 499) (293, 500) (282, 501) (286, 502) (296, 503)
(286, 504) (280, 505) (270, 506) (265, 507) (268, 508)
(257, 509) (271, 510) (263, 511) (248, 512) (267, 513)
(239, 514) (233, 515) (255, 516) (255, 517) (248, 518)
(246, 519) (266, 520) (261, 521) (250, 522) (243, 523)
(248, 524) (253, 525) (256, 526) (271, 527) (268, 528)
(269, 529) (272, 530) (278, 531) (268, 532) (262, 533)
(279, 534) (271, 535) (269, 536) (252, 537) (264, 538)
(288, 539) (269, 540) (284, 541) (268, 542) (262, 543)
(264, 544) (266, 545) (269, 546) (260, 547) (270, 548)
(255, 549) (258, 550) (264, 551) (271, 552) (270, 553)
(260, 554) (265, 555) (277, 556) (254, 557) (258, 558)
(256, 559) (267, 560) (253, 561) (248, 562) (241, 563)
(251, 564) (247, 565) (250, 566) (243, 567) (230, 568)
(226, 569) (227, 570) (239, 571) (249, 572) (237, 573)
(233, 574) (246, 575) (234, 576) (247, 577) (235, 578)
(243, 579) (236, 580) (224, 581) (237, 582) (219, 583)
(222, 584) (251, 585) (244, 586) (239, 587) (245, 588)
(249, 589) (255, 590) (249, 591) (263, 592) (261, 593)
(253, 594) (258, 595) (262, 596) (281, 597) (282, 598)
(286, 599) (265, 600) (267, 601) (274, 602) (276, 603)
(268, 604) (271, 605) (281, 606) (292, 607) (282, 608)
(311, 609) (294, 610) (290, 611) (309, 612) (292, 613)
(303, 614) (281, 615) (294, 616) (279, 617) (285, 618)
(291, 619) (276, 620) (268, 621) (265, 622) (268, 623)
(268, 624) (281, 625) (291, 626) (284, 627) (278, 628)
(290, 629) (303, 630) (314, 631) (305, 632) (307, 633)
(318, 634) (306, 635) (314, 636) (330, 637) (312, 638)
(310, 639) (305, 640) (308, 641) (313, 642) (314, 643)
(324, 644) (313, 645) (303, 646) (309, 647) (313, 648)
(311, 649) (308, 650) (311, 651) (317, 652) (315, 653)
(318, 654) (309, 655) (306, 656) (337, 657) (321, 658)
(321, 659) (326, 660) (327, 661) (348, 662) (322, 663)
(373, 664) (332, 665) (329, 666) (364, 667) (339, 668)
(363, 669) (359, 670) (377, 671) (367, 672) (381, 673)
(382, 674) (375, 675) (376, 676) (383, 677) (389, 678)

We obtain 1.08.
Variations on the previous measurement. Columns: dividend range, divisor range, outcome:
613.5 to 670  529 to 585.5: 1.22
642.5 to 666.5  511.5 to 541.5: 1.23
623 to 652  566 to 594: 1.27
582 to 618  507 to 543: 1.03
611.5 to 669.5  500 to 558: 1.17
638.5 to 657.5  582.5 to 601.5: 1.23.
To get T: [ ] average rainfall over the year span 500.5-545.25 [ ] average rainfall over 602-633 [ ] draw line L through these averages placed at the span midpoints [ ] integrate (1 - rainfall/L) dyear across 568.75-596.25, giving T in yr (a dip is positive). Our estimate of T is 3.6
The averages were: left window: 265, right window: 286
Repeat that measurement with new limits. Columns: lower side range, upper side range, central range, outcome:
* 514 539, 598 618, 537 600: 4.41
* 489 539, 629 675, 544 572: 2.98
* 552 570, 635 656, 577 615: 1.88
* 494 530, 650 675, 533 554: 1.00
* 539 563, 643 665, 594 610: 0.83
